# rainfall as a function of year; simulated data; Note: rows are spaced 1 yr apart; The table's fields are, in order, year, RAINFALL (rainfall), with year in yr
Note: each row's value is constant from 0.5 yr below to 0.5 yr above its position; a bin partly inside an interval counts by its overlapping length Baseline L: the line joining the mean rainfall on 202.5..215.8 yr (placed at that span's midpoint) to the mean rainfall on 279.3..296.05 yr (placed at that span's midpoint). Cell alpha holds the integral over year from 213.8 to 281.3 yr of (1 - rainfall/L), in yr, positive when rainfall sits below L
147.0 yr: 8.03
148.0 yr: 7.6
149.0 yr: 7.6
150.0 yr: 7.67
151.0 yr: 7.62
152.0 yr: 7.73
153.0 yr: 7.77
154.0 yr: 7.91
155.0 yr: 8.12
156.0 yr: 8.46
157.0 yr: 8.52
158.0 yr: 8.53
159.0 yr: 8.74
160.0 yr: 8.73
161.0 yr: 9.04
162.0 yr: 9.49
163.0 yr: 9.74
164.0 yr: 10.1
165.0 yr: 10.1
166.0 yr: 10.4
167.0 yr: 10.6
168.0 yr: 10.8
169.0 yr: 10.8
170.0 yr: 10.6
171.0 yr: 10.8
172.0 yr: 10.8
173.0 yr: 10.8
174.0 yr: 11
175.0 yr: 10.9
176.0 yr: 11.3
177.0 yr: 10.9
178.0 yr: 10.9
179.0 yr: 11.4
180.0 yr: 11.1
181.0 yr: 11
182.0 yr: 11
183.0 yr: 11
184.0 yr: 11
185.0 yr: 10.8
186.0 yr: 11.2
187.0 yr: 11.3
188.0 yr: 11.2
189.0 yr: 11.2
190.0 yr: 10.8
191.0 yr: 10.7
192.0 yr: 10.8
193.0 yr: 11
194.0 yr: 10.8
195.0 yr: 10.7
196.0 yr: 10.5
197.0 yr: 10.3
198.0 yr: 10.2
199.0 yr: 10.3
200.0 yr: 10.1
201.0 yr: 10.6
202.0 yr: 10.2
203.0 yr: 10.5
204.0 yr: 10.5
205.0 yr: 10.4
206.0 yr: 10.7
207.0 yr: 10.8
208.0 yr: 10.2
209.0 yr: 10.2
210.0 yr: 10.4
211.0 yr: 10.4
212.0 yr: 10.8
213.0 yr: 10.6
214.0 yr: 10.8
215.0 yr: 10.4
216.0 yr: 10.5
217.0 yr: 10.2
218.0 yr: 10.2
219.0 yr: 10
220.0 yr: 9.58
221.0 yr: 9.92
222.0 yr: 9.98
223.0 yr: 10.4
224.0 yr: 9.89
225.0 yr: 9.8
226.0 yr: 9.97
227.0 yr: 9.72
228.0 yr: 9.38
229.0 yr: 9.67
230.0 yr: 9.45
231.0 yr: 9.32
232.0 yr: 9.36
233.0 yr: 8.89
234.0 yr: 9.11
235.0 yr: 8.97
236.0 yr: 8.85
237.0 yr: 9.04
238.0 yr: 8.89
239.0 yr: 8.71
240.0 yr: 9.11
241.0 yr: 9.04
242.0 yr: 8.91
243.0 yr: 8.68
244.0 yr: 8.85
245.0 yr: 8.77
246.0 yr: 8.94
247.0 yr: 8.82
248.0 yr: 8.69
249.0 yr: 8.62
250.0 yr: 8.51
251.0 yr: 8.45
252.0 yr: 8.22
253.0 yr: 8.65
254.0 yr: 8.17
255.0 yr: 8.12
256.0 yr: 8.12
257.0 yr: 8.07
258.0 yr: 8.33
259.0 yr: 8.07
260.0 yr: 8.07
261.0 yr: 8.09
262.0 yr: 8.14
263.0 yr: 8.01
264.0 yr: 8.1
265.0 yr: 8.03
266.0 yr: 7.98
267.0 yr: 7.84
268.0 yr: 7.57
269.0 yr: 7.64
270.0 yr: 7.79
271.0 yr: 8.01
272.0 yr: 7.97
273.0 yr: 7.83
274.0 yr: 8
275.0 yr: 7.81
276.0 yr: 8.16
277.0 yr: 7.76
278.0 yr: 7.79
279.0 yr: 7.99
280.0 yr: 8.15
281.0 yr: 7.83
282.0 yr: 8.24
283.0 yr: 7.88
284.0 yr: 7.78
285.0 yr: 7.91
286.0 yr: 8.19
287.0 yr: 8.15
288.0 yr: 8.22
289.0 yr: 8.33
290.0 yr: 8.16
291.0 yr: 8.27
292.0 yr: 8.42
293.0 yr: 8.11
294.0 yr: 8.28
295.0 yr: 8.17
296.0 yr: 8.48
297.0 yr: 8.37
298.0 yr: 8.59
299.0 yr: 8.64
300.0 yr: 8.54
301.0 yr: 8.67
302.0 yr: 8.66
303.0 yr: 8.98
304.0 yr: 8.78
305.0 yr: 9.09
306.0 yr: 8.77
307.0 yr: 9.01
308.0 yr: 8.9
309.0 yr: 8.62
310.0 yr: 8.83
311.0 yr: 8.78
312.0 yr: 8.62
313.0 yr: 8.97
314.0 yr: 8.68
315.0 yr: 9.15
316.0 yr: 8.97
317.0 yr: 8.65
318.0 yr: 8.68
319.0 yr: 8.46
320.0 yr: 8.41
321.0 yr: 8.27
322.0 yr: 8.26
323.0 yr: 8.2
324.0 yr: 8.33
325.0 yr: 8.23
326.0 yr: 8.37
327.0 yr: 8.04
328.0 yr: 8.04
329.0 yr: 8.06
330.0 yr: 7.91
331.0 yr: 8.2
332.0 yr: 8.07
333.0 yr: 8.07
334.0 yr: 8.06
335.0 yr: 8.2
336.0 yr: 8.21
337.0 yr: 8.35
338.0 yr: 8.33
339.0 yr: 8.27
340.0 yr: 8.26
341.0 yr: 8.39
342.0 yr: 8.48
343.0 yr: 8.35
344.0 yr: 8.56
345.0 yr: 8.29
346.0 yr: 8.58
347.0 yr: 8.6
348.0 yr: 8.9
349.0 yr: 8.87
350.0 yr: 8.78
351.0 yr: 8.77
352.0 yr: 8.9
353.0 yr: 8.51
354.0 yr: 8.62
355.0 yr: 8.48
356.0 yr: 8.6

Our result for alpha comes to 4.3 yr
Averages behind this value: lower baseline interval 10.5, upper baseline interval 8.14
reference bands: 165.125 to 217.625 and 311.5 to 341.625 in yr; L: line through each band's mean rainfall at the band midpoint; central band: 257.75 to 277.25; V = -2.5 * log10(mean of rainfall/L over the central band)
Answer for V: 0.18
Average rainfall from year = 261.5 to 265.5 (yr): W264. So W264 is 8.07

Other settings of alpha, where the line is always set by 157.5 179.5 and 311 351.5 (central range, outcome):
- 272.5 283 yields 1.26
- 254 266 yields 1.48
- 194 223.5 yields -1.60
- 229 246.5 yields 0.90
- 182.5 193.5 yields -1.02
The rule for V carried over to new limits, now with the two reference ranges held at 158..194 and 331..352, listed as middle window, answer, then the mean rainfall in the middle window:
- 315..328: 0.03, 8.42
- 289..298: 0.09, 8.3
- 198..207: -0.02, 10.4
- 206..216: -0.04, 10.5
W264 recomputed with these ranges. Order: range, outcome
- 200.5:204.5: 10.4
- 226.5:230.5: 9.55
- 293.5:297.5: 8.32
